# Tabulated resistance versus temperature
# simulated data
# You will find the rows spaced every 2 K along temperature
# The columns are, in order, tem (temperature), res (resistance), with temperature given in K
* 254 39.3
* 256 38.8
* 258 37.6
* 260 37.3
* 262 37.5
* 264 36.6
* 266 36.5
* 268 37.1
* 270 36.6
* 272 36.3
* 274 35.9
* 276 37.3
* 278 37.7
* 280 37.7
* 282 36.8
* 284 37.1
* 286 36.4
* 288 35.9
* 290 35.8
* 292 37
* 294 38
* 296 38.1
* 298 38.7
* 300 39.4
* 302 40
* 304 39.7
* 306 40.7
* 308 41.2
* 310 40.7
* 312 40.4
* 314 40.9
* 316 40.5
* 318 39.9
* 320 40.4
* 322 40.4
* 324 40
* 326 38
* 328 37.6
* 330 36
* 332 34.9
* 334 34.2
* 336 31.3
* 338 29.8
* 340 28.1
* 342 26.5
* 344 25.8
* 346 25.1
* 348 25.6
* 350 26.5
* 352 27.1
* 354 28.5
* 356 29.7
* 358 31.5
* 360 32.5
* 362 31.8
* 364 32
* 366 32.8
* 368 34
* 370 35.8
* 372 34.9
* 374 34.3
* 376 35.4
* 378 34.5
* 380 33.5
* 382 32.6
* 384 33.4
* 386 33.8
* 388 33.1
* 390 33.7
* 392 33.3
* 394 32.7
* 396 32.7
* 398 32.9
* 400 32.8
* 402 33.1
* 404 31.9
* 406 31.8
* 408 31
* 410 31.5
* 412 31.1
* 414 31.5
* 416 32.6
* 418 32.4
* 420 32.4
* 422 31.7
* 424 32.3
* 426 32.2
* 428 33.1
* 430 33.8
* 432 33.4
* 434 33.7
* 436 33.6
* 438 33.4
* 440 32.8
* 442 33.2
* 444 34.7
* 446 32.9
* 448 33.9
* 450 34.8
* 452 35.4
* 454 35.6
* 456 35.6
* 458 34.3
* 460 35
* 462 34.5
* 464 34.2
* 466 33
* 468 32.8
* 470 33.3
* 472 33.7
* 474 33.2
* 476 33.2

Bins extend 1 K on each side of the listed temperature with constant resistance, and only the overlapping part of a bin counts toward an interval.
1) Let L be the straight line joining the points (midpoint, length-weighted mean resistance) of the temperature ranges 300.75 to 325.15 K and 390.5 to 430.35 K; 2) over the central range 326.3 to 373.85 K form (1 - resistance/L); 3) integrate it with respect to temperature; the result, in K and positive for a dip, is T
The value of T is 7.8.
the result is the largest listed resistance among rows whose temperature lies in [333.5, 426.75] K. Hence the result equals 35.8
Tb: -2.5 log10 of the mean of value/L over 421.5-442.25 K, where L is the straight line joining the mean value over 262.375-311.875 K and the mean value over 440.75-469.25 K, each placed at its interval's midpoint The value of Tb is 0.05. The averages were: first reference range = 37.8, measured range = 33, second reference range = 34.3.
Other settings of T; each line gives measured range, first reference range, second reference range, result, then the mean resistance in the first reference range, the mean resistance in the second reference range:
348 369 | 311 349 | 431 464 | 2.45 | 34.5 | 34.2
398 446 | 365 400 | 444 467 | 2.12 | 33.7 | 34.5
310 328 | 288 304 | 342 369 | -2.72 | 38.1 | 29.3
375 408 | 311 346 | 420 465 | 1.27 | 35.3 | 33.8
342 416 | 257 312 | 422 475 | 7.76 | 37.8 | 33.7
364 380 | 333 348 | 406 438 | -2.29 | 28.5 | 32.4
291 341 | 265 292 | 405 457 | -2.79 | 36.7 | 33.1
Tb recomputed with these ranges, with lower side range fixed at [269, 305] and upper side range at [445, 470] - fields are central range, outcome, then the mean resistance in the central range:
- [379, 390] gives 0.07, 33.3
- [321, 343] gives 0.07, 34.3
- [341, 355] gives 0.34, 26.4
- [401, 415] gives 0.11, 31.7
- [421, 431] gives 0.07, 32.6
